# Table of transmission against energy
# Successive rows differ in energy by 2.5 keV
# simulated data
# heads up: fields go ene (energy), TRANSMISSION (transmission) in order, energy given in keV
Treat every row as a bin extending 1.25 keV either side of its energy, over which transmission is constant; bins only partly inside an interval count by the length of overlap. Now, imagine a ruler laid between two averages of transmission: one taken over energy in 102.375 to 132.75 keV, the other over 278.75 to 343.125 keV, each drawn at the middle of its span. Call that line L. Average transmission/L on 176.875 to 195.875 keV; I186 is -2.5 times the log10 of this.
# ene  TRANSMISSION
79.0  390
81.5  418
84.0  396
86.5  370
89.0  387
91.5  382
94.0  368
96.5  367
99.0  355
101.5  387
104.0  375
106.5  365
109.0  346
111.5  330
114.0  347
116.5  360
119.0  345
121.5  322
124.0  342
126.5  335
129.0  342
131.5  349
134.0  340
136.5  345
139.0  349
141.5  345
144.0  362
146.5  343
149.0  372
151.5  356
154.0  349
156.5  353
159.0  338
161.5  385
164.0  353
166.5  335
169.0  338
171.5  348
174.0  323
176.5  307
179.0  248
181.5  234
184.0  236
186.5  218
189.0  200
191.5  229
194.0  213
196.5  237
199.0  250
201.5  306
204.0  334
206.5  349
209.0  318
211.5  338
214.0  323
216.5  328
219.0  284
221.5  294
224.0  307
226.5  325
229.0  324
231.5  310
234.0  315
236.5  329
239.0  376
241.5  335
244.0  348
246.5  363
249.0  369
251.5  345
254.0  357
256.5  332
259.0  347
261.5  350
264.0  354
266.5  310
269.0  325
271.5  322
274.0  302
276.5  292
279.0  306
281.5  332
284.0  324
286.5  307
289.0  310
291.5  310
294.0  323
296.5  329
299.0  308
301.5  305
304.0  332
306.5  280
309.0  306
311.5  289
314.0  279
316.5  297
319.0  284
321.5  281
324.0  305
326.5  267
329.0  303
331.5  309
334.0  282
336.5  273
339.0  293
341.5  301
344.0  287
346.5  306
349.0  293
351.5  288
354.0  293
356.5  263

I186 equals 0.397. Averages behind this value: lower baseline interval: 347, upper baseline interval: 301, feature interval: 230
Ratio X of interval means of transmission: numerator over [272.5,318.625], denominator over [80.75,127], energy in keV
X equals 0.85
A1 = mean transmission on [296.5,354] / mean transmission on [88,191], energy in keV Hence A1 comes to 0.9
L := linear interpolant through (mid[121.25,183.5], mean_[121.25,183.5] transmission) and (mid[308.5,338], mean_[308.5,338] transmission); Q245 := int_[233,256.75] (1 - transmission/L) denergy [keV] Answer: -2.9 keV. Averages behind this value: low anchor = 336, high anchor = 289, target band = 348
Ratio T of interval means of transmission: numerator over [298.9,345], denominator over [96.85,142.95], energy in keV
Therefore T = 0.84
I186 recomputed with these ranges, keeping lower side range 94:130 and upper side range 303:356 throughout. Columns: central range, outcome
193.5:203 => 0.267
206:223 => 0.021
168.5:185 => 0.157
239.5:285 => -0.081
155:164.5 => -0.058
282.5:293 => -0.035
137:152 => -0.034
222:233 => 0.018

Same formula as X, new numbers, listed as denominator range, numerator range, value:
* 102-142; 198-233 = 0.91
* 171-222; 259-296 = 1.14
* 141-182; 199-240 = 0.95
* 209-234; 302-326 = 0.93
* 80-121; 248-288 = 0.89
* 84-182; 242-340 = 0.90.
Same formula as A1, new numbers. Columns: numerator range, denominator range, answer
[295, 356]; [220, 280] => 0.89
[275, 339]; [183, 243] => 1.02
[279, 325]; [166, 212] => 1.09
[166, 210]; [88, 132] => 0.78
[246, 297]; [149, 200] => 1.11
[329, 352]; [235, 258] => 0.84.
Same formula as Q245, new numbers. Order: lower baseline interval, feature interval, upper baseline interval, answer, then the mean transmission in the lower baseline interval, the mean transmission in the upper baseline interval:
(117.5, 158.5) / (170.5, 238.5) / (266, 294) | 8.2 keV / 347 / 313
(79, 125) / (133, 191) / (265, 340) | 4.6 keV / 365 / 303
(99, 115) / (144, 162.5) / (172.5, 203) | -3.7 keV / 358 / 252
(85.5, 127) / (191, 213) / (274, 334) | 2.8 keV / 358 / 303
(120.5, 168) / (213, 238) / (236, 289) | 1.8 keV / 348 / 334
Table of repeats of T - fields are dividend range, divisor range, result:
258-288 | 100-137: 0.92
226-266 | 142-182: 1.02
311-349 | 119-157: 0.84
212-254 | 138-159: 0.94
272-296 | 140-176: 0.90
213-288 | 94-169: 0.93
